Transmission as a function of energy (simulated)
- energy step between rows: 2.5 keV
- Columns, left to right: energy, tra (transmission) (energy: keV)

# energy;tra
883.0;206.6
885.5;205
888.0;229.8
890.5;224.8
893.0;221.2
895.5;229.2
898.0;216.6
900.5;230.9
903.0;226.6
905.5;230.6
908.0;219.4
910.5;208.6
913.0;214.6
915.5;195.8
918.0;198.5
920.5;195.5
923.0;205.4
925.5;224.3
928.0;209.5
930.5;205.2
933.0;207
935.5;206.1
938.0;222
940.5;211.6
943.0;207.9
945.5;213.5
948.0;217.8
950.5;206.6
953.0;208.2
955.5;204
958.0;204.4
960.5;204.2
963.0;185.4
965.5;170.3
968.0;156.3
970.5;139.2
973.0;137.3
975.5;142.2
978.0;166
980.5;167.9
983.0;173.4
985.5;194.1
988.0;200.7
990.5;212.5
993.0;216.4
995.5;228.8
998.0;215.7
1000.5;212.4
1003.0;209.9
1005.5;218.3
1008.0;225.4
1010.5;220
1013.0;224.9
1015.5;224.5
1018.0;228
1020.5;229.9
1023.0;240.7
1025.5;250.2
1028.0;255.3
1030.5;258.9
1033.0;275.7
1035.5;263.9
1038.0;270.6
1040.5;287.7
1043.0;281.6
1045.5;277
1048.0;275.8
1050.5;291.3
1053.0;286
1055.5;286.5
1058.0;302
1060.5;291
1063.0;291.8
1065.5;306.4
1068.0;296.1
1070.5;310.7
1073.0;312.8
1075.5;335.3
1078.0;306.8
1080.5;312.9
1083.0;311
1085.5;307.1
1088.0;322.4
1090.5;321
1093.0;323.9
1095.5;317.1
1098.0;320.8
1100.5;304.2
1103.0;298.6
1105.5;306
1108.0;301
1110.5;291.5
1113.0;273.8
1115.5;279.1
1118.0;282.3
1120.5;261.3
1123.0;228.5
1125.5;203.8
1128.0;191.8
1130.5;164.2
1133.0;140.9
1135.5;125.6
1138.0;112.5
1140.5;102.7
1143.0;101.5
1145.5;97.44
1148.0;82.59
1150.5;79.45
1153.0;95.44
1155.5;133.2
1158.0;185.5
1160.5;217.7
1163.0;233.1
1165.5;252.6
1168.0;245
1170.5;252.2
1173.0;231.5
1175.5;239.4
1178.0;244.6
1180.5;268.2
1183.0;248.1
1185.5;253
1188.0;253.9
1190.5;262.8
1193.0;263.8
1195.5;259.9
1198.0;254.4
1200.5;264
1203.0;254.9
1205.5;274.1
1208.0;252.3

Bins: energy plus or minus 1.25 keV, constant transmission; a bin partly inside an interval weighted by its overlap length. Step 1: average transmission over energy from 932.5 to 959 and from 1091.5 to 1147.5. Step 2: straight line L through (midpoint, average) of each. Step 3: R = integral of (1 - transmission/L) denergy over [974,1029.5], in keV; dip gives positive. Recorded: 1.1 keV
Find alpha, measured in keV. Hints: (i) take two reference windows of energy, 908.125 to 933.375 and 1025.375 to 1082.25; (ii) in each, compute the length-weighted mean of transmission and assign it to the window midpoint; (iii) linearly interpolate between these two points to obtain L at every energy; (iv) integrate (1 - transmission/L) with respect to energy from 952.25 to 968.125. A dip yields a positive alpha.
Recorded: 2.7 keV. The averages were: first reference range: 207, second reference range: 289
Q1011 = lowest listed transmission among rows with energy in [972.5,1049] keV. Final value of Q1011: 137.3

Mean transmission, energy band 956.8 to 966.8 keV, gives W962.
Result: 191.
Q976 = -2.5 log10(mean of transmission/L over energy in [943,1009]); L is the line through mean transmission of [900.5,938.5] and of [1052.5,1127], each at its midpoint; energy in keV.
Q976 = 0.23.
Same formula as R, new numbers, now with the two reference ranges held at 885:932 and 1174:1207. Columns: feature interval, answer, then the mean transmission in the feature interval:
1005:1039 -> -1.5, 242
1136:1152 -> 9.8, 97.4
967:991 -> 6.2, 168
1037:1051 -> -2.7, 280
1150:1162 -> 4.9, 148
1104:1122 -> -2.9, 284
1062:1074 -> -3.3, 304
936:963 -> 1.5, 209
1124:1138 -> 4.9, 162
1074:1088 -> -4.3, 315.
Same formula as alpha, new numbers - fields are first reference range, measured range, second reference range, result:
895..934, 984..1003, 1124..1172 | -1.5 keV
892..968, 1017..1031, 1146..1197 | -2.2 keV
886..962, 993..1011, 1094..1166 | -0.7 keV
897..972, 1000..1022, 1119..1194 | -2.4 keV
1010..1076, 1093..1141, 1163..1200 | 3.8 keV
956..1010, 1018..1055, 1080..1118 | -3.5 keV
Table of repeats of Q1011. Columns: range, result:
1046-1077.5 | 275.8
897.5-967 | 170.3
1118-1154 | 79.45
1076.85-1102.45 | 304.2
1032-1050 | 263.9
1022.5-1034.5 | 240.7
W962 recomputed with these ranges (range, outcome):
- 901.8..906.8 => 229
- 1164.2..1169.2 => 249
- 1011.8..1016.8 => 225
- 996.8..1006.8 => 214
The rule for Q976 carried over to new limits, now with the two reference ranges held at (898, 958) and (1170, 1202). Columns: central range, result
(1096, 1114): -0.24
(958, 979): 0.30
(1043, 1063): -0.23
